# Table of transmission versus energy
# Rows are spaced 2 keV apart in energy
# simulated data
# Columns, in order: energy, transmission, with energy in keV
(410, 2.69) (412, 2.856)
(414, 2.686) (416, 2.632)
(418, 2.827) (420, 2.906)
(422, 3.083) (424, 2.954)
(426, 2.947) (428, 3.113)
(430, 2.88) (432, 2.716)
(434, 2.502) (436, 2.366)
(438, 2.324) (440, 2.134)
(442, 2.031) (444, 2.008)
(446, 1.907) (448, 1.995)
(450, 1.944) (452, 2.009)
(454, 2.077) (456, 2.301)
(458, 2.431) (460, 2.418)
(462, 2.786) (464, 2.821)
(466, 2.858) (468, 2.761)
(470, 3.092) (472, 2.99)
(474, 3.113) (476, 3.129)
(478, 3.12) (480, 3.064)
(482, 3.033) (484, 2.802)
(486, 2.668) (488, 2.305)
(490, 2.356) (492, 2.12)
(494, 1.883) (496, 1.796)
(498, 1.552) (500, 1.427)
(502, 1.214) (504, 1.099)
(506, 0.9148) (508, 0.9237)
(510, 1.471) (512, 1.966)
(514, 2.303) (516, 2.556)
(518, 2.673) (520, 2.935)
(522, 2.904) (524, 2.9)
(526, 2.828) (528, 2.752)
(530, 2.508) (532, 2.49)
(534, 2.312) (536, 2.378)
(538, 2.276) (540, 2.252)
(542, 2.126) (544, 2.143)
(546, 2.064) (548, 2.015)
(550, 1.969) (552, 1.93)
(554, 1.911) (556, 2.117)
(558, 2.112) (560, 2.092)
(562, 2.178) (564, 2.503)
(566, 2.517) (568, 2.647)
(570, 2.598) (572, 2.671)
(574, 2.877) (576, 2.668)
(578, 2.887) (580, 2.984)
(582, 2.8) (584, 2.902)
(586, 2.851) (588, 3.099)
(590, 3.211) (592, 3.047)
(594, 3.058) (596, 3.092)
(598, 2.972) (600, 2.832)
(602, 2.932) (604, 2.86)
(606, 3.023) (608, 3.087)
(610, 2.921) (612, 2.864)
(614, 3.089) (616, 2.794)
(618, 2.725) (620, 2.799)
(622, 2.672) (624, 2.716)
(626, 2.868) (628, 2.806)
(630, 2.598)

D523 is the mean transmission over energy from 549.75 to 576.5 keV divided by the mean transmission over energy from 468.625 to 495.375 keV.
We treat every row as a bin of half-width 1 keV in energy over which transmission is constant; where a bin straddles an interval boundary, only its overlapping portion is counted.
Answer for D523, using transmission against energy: 0.86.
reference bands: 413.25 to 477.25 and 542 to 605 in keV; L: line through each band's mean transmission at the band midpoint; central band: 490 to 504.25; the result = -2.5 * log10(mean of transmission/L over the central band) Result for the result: 0.48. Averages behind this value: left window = 2.59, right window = 2.59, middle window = 1.66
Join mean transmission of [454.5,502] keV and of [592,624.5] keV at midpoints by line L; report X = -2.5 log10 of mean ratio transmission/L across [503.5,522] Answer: 0.33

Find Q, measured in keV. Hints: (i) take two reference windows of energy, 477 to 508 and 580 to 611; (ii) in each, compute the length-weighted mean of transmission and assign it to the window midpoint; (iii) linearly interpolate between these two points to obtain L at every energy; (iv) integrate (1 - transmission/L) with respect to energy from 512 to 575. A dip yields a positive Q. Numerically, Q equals 2.5 keV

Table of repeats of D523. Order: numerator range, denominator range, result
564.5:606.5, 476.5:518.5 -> 1.39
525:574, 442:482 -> 0.90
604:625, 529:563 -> 1.32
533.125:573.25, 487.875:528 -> 1.11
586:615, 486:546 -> 1.41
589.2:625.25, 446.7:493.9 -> 1.13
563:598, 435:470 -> 1.23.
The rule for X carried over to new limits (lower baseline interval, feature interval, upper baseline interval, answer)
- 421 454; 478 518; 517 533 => 0.29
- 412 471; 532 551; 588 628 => 0.26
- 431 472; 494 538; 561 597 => 0.24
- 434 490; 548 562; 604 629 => 0.32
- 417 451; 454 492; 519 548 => -0.10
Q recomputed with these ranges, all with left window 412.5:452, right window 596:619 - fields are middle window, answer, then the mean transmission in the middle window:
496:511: 7.9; 1.27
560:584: 1.6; 2.65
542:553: 3.0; 2.03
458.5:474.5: -1.5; 2.83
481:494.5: 0.9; 2.47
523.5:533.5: 0.3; 2.67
